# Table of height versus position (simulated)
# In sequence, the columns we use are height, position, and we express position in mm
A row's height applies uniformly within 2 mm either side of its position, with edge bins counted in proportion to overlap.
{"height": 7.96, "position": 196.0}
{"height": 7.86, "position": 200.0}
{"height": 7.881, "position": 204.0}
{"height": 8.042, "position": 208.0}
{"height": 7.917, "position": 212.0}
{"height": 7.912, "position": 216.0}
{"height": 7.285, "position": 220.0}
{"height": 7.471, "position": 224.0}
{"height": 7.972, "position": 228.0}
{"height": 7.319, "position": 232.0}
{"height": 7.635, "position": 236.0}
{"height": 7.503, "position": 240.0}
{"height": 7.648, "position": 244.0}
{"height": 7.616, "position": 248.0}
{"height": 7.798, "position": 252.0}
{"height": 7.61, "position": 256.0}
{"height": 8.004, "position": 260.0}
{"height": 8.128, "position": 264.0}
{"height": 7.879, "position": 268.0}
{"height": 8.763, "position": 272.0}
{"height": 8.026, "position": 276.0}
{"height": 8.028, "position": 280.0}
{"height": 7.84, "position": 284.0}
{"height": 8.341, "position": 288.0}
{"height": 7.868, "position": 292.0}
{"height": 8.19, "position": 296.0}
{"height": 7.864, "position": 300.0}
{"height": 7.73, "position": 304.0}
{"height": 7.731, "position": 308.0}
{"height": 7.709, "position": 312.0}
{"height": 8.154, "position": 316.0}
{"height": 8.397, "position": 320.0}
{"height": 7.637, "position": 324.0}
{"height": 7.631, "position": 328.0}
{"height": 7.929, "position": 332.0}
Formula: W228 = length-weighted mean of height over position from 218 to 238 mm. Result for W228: 7.54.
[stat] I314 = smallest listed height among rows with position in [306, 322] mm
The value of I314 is 7.709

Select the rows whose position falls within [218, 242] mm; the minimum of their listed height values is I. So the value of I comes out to 7.285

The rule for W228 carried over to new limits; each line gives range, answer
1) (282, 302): 8.02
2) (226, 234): 7.65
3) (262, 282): 8.16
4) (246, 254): 7.71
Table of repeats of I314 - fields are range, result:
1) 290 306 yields 7.73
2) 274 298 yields 7.84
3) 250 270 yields 7.61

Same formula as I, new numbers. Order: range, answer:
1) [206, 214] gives 7.917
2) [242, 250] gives 7.616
